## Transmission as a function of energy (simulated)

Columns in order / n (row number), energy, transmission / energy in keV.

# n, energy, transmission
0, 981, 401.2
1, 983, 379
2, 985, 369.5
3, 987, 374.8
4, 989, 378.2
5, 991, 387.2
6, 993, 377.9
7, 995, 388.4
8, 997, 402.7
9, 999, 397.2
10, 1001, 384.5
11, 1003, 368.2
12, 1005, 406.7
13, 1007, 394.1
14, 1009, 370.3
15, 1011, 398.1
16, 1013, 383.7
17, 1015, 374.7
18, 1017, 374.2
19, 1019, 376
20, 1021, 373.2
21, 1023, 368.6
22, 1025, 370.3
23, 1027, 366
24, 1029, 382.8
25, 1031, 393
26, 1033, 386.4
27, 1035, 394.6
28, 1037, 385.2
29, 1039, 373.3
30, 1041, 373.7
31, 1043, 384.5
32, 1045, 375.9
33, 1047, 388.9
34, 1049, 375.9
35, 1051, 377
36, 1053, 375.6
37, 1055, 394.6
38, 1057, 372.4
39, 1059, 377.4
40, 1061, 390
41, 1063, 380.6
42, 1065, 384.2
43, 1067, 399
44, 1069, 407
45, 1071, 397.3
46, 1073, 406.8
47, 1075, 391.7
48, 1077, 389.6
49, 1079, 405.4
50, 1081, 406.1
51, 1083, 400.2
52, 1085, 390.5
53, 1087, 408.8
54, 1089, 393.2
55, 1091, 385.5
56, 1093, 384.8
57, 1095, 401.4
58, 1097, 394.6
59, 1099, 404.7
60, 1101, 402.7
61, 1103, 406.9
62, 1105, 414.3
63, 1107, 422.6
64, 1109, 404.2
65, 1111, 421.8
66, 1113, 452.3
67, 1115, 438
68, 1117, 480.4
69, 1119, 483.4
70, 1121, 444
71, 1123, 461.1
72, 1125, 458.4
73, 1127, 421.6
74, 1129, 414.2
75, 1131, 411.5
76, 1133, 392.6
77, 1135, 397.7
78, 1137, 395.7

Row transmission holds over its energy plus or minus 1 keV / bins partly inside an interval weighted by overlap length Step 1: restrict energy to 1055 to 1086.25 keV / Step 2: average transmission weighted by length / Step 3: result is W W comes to 393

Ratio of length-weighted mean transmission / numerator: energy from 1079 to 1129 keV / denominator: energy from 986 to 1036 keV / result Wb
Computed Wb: 1.10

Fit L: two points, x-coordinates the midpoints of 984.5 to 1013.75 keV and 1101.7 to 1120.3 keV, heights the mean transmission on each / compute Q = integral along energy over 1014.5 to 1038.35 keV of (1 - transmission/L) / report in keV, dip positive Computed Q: 1.1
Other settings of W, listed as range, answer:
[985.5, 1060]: 382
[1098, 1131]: 433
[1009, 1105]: 388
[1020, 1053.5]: 379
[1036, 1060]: 380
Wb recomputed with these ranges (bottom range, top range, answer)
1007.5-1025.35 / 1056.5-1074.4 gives 1.04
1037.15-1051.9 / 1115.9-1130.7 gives 1.19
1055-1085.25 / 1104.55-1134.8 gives 1.10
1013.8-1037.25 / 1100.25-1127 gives 1.16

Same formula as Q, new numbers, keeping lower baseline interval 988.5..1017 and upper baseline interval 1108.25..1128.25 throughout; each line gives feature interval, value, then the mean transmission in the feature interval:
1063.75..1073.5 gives 0.5 keV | 398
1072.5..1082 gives 0.6 keV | 400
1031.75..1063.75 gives 2.2 keV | 382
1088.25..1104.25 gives 1.4 keV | 397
